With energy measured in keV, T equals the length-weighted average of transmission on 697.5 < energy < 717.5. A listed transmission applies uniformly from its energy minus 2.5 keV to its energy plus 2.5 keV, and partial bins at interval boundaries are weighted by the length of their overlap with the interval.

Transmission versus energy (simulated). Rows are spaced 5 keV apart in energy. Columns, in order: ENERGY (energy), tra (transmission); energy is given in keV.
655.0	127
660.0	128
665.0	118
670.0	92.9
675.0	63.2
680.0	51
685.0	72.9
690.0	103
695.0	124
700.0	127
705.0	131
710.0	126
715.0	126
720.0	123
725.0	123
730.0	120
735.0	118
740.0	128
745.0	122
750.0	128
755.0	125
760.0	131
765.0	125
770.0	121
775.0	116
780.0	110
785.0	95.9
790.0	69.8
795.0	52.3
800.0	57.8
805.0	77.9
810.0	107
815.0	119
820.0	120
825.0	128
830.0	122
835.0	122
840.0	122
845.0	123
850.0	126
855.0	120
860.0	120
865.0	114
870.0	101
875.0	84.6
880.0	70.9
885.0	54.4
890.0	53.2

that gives 128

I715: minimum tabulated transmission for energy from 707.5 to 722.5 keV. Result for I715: 123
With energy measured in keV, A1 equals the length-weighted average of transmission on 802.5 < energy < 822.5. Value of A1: 106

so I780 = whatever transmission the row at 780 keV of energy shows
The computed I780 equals 110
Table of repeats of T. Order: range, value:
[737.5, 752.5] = 126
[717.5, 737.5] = 121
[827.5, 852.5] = 123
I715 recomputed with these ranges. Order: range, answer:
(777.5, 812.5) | 52.3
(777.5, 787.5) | 95.9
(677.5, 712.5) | 51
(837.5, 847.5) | 122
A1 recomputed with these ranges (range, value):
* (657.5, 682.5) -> 90.6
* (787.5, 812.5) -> 73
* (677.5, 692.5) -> 75.6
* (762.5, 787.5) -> 114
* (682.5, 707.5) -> 112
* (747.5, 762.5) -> 128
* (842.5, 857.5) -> 123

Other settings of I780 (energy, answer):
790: 69.8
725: 123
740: 128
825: 128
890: 53.2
